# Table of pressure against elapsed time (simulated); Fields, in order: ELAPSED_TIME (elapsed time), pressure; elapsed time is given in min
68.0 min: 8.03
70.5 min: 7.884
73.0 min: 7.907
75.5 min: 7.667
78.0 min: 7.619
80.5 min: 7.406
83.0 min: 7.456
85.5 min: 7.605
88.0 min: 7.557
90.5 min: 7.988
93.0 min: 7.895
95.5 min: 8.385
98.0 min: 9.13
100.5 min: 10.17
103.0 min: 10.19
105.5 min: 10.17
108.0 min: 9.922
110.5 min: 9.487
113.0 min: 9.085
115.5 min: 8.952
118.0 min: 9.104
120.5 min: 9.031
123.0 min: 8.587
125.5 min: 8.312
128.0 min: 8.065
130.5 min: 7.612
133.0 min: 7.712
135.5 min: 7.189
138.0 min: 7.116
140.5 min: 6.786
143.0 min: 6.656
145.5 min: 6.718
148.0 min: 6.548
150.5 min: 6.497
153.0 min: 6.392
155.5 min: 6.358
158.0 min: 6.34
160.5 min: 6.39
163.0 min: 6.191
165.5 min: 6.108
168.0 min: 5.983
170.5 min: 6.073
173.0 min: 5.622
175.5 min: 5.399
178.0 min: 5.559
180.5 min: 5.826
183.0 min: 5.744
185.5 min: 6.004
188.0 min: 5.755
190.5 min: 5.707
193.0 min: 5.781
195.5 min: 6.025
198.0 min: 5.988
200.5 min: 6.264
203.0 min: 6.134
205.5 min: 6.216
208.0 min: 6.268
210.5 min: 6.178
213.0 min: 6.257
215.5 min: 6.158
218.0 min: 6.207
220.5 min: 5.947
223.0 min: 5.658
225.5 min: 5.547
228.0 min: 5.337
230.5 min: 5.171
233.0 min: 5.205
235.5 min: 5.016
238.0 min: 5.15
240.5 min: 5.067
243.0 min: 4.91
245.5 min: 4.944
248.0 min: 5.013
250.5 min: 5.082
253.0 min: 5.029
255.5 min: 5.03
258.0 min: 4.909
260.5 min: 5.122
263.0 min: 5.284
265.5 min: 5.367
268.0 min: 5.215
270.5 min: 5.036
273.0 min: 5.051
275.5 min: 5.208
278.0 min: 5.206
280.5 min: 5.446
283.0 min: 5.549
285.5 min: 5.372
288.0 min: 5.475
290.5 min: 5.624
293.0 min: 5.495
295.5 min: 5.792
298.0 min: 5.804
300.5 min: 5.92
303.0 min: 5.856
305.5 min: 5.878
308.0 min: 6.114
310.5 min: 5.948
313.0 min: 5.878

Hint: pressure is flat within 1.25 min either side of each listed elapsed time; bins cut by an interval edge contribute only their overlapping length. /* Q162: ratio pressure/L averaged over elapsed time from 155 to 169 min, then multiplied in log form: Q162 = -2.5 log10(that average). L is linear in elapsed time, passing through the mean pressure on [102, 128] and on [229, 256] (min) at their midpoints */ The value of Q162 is 0.229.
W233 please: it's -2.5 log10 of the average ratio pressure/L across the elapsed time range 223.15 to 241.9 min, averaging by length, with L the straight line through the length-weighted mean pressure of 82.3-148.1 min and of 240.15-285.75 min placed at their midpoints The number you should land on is 0.11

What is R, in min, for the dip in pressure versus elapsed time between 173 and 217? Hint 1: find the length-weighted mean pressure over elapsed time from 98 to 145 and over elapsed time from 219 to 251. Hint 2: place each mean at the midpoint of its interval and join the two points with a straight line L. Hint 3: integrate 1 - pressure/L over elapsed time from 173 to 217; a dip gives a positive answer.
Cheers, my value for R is 2.9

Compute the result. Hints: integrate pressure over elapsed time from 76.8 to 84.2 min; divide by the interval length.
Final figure 7.49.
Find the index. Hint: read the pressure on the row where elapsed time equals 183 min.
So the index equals 5.744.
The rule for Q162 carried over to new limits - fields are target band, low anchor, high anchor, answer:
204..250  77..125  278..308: 0.21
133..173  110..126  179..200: 0.15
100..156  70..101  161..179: -0.16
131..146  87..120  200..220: 0.15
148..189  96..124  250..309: 0.31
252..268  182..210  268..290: 0.07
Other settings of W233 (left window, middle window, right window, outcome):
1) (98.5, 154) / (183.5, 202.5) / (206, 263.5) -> 0.10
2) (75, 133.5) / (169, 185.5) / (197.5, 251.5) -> 0.18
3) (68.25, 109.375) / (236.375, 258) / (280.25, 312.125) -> 0.26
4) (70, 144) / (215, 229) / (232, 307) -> 0.07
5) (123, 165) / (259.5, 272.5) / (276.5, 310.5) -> 0.14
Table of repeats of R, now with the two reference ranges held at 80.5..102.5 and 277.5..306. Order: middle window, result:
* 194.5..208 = 1.4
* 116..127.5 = -1.2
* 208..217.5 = 0.7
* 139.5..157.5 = 2.3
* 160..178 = 3.3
